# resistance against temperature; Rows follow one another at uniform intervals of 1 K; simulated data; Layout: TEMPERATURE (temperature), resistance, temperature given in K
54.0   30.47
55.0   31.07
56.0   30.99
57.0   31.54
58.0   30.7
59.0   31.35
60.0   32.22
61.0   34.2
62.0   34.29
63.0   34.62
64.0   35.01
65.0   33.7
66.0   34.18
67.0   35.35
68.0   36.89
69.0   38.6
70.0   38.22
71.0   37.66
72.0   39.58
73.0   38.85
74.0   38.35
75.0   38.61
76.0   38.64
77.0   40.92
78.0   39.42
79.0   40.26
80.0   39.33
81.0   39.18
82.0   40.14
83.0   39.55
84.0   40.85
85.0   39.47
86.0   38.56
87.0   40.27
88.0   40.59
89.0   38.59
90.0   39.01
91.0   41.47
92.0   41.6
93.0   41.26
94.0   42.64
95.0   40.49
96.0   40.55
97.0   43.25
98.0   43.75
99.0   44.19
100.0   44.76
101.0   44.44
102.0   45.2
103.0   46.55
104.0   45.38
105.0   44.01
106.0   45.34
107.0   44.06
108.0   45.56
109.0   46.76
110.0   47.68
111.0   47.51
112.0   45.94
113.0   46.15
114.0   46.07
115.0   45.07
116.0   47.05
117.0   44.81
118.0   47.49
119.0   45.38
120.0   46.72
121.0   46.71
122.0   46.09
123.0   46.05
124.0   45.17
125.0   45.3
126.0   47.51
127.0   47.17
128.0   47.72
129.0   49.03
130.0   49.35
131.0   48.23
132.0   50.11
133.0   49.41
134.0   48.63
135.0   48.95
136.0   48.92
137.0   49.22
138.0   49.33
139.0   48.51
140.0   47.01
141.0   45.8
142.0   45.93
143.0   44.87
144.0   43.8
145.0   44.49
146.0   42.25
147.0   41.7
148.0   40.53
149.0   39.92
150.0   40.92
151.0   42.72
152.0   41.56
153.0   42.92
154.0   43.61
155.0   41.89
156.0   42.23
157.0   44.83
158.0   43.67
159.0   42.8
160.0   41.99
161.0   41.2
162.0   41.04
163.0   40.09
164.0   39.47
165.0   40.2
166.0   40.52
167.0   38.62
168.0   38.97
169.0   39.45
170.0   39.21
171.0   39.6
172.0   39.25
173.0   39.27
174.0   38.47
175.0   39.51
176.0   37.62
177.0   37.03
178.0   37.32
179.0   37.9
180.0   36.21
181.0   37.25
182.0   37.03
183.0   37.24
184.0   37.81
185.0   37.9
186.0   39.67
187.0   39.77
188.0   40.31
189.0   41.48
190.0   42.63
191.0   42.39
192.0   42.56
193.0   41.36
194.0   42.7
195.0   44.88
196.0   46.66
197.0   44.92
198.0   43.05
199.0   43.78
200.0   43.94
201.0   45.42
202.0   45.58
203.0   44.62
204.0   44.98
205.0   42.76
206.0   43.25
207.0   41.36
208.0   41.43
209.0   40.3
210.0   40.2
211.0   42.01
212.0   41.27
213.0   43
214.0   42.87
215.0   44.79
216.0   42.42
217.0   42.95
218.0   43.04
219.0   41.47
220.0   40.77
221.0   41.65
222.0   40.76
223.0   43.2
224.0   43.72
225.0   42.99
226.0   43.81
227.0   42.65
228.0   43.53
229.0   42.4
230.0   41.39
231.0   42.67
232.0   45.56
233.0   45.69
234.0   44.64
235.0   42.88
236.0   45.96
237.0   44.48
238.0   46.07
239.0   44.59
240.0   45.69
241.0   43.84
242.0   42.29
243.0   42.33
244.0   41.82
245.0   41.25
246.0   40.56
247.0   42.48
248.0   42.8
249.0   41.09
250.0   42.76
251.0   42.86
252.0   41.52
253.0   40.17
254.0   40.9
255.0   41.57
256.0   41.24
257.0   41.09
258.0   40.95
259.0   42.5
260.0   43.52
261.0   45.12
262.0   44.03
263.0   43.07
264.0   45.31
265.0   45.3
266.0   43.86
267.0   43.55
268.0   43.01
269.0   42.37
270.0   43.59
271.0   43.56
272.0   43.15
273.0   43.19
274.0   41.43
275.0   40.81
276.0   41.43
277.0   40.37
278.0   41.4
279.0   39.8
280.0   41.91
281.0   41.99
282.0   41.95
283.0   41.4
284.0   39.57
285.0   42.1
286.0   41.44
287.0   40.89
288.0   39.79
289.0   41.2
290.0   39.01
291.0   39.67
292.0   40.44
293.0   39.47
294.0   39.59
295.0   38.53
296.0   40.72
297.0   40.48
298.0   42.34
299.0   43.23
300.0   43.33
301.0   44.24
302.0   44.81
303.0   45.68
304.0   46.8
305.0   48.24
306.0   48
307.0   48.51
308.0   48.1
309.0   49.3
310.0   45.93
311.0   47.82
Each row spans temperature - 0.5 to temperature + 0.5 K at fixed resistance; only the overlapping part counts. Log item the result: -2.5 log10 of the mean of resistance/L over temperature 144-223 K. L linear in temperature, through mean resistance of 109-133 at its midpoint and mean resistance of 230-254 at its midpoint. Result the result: 0.09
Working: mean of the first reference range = 46.9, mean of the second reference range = 43.1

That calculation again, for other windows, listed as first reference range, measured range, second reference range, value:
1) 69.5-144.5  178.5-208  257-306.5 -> 0.04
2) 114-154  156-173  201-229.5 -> 0.10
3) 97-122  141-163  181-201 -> 0.02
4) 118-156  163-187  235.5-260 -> 0.16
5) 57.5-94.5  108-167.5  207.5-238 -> -0.13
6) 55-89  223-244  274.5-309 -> -0.07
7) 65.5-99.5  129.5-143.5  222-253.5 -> -0.18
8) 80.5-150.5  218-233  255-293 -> 0.00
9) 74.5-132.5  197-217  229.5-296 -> -0.01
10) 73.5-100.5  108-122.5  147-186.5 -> -0.15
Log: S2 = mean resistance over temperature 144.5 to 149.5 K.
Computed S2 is 41.8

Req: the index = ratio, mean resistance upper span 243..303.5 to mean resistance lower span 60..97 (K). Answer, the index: 1.09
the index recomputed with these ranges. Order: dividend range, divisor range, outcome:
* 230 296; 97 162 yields 0.93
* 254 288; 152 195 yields 1.05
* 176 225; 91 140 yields 0.90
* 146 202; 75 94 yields 1.02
